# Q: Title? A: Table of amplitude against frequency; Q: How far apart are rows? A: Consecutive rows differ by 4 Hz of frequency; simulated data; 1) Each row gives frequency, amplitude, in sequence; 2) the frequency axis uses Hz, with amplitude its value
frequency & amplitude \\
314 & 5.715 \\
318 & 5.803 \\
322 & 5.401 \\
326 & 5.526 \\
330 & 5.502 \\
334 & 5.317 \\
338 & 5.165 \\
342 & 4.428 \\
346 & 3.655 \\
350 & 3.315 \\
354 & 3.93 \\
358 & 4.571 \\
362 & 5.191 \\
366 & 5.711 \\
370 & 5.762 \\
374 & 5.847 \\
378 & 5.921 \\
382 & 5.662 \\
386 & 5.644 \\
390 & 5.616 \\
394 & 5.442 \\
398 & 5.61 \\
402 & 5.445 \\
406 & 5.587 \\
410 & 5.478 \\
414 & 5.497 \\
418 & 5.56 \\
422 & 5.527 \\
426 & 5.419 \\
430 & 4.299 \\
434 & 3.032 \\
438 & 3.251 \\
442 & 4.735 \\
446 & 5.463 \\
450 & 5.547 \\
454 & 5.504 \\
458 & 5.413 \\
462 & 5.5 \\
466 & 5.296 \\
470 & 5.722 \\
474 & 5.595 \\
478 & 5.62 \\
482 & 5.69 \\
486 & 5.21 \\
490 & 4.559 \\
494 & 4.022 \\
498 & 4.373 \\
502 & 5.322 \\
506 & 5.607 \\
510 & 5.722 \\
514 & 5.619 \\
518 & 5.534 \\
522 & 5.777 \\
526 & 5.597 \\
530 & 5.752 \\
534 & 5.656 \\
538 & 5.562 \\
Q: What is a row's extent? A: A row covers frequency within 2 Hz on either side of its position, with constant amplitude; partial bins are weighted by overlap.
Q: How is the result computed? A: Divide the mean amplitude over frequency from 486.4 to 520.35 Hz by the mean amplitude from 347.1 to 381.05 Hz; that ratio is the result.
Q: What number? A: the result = 1.02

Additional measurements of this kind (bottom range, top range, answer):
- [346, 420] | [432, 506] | 0.95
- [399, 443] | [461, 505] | 1.05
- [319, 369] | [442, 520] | 1.10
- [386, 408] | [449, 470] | 0.99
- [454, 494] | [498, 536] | 1.04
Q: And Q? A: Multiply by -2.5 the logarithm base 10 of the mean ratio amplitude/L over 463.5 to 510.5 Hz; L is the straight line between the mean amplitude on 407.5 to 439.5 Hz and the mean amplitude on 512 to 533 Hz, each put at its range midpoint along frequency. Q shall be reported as 0.026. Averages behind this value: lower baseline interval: 4.79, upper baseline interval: 5.66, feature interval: 5.22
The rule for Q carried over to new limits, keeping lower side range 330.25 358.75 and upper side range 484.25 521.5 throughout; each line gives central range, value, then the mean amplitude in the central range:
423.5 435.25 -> 0.10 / 4.38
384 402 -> -0.20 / 5.56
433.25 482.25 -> -0.04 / 5.14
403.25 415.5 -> -0.17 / 5.52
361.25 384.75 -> -0.25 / 5.71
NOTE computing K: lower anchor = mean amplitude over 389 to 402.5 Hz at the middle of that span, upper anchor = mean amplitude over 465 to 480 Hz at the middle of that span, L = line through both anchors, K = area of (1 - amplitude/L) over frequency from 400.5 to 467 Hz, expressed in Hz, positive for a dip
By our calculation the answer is 5.6 Hz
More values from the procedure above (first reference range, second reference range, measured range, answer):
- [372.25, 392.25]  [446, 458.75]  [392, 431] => 1.5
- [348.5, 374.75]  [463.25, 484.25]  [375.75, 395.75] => -2.5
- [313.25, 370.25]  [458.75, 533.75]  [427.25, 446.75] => 4.1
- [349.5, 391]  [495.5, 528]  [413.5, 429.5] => -0.2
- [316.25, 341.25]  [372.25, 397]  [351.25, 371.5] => 2.2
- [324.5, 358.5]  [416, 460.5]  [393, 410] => -2.6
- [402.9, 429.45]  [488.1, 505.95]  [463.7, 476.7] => -1.6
